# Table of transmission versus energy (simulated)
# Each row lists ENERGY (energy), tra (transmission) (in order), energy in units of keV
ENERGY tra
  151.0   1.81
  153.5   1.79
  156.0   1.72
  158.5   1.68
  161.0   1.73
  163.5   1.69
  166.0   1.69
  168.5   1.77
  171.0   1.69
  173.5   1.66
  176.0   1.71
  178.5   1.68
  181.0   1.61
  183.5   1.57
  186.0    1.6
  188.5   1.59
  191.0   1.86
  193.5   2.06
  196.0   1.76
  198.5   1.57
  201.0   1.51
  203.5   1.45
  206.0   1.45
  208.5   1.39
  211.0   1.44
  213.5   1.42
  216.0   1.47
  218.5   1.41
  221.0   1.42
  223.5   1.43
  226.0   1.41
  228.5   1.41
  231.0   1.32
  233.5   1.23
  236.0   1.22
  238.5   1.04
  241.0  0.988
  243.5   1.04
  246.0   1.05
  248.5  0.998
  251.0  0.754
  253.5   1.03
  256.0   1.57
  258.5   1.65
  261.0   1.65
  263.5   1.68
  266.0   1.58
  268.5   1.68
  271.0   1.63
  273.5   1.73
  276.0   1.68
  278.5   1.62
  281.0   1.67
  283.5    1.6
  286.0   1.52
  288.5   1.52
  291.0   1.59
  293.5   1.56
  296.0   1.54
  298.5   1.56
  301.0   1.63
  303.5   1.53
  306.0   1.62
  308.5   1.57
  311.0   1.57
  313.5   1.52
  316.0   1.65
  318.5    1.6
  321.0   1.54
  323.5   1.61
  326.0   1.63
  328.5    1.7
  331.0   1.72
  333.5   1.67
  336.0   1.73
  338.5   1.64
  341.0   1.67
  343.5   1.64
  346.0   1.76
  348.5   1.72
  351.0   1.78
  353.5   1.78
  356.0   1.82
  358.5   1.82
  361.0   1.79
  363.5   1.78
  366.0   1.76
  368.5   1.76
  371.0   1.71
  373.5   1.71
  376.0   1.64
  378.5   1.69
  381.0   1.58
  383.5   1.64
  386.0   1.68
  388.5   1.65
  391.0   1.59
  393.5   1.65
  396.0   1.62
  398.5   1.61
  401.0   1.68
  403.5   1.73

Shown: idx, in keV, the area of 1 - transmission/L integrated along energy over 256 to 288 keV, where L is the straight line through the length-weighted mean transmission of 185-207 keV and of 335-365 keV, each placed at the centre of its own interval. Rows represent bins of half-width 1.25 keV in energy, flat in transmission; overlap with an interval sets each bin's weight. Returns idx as 1.2 keV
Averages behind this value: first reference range 1.65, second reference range 1.74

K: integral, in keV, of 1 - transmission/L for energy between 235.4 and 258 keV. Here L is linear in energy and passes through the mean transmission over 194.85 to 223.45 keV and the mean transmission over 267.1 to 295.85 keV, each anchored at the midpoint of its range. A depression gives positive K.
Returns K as 6.7 keV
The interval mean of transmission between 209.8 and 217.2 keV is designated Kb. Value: 1.44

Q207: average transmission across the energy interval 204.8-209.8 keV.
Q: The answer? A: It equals 1.42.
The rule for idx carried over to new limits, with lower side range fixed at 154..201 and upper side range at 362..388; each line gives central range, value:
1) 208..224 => 2.5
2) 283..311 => 2.1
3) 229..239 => 2.8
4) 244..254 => 4.4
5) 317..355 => 0.3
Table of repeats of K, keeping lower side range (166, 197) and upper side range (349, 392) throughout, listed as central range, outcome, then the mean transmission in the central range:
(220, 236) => 3.3 keV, 1.36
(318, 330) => 0.7 keV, 1.62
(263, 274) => 0.4 keV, 1.65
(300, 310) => 0.8 keV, 1.59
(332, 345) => 0.3 keV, 1.67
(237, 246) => 3.6 keV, 1.03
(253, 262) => 1.1 keV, 1.51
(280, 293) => 1.0 keV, 1.58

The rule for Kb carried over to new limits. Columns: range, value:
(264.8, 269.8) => 1.63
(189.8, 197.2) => 1.89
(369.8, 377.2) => 1.69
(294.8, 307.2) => 1.58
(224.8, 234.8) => 1.34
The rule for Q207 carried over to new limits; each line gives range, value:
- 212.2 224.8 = 1.43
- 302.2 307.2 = 1.58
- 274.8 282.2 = 1.66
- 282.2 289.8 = 1.55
